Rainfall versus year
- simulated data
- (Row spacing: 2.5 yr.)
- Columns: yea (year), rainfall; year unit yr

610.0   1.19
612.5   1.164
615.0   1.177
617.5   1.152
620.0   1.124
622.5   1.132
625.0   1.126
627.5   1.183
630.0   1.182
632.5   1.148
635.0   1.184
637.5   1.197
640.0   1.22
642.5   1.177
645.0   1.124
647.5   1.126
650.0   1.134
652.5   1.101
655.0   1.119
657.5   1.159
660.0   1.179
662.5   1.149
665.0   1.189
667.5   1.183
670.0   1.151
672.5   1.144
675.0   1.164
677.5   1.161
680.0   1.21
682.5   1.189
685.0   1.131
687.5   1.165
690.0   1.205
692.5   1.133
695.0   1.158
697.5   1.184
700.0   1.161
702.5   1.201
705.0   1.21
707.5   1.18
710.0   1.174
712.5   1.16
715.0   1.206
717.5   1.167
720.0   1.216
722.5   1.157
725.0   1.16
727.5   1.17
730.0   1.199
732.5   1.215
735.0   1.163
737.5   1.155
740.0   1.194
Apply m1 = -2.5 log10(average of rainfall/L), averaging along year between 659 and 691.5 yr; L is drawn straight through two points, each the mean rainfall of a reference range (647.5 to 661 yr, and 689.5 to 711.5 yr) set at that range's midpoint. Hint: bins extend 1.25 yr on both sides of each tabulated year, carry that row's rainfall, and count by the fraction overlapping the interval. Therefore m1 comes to -0.01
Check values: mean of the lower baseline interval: 1.14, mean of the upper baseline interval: 1.18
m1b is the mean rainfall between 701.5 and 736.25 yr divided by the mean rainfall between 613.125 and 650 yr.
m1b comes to 1.02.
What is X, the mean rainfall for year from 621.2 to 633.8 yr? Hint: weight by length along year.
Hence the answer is 1.15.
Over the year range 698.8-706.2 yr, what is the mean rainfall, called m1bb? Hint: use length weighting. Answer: 1.19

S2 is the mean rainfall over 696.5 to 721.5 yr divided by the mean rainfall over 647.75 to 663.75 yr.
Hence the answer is 1.04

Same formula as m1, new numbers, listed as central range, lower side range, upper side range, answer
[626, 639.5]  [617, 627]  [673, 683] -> -0.034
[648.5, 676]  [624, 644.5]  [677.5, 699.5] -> 0.020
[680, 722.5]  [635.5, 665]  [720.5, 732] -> -0.007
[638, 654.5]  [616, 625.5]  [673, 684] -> 0.005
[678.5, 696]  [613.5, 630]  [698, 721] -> 0.006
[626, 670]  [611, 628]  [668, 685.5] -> -0.003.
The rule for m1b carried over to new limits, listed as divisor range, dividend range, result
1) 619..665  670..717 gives 1.02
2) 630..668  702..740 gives 1.02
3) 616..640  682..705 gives 1.01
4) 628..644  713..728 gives 1.00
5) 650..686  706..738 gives 1.02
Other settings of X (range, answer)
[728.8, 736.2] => 1.19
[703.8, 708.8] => 1.19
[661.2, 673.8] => 1.16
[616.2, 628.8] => 1.14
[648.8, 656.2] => 1.12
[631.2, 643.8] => 1.18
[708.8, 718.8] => 1.18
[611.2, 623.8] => 1.15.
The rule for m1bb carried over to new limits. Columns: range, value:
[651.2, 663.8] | 1.14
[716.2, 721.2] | 1.19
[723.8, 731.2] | 1.18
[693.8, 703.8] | 1.18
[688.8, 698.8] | 1.17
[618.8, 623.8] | 1.13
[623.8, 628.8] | 1.16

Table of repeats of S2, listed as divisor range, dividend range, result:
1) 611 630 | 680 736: 1.02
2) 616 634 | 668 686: 1.01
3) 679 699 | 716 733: 1.01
